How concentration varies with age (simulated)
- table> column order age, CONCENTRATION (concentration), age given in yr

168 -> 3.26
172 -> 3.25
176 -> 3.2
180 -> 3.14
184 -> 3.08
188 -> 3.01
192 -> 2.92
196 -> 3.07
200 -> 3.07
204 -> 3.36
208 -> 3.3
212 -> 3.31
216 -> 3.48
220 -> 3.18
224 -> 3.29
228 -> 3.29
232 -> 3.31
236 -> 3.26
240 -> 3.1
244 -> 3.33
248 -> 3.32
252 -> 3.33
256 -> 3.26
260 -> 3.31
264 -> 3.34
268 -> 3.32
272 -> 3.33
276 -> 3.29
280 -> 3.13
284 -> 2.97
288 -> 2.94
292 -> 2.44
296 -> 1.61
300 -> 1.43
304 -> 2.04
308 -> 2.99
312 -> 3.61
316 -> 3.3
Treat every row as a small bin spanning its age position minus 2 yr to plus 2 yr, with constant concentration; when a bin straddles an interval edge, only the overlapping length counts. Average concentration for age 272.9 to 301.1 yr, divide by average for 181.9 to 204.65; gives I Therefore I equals 0.85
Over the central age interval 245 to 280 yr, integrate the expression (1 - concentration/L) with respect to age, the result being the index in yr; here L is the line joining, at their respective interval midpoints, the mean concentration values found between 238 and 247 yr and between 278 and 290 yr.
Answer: -2.0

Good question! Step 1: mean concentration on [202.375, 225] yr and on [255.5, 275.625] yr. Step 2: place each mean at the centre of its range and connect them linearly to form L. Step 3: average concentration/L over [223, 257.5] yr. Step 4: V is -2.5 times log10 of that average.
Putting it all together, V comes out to 0.01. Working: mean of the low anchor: 3.32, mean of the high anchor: 3.31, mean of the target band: 3.28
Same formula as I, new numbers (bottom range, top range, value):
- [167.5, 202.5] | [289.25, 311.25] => 0.71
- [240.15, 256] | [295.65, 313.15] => 0.71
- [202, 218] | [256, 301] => 0.86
